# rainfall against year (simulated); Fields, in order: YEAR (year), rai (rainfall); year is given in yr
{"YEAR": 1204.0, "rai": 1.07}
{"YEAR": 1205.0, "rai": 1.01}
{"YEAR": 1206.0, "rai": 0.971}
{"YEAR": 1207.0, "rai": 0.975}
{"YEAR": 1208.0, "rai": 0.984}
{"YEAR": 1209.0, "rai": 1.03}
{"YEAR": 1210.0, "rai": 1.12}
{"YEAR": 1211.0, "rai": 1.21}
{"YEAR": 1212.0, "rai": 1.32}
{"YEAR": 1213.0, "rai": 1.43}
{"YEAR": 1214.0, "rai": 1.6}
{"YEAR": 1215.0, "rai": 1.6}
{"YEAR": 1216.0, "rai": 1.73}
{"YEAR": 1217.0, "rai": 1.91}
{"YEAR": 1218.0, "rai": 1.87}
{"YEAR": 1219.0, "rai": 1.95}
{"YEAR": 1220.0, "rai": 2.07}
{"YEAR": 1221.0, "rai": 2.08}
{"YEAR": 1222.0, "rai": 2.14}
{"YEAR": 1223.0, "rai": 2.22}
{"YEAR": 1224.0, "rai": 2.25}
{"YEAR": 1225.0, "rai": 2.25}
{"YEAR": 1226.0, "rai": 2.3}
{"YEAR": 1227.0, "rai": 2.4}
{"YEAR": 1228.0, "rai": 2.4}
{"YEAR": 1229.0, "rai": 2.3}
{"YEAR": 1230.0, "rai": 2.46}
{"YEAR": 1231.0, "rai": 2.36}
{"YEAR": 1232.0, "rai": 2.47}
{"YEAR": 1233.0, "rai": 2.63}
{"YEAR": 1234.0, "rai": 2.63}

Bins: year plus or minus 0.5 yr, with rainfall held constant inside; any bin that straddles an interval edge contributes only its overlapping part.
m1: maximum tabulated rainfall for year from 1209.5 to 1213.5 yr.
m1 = 1.43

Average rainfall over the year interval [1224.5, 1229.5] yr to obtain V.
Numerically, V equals 2.33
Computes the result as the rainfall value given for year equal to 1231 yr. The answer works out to 2.36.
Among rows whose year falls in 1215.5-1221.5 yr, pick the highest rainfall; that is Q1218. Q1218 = 2.08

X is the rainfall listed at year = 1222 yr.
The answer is 2.14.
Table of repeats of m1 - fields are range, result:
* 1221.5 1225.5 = 2.25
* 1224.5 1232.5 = 2.47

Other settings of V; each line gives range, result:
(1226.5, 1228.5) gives 2.4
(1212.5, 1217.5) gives 1.65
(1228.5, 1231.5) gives 2.37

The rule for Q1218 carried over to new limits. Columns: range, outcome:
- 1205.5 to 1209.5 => 1.03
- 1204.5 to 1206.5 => 1.01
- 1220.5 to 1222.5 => 2.14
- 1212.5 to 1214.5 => 1.6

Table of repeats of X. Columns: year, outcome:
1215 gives 1.6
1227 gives 2.4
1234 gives 2.63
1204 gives 1.07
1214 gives 1.6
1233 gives 2.63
